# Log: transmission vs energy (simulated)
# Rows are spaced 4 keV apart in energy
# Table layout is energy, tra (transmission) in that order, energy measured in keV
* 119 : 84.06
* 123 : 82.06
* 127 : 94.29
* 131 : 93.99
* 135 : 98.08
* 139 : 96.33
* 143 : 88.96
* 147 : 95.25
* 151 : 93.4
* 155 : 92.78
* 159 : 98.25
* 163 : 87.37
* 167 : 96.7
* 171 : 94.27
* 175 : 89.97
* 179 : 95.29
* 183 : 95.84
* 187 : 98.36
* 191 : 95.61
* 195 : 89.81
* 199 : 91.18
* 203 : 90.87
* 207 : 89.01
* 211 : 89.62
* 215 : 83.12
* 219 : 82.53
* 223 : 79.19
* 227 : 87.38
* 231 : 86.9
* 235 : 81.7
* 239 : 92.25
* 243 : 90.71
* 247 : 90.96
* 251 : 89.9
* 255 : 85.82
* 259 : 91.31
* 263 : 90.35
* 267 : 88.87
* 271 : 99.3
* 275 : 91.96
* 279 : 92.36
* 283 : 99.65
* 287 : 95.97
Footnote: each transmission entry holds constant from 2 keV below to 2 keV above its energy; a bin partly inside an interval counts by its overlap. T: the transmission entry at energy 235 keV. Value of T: 81.7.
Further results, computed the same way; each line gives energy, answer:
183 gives 95.84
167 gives 96.7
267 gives 88.87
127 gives 94.29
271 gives 99.3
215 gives 83.12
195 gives 89.81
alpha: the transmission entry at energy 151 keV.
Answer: 93.4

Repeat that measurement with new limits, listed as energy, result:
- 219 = 82.53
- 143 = 88.96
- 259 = 91.31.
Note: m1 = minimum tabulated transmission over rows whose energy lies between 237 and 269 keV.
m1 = 85.82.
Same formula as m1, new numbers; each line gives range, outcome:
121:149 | 82.06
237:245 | 90.71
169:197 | 89.81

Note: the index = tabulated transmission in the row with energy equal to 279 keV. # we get 92.36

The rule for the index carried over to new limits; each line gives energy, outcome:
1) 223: 79.19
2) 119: 84.06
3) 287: 95.97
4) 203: 90.87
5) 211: 89.62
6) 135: 98.08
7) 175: 89.97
